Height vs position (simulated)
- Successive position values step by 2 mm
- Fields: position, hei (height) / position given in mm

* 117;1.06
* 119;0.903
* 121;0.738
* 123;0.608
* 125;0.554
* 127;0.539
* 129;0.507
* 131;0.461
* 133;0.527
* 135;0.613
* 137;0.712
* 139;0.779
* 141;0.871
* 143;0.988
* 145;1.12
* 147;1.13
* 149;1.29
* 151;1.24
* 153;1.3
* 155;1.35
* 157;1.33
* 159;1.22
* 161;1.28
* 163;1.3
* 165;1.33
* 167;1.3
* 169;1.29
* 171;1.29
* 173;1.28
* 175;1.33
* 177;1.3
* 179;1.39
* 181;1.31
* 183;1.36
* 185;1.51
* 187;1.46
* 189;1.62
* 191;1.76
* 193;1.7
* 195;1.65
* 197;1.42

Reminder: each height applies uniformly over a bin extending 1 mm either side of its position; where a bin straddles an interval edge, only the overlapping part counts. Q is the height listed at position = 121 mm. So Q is 0.738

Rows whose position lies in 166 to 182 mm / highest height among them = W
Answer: 1.39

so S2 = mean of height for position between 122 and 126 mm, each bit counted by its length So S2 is 0.581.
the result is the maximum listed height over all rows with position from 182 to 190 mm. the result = 1.62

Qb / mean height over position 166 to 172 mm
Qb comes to 1.29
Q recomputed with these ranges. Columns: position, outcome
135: 0.613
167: 1.3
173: 1.28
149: 1.29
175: 1.33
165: 1.33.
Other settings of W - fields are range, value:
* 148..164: 1.35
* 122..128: 0.608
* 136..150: 1.29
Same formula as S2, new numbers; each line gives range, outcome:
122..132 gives 0.534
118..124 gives 0.75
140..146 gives 0.993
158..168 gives 1.29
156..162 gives 1.28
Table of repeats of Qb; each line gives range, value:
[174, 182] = 1.33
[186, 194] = 1.64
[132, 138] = 0.617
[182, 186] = 1.44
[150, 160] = 1.29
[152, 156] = 1.33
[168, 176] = 1.3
